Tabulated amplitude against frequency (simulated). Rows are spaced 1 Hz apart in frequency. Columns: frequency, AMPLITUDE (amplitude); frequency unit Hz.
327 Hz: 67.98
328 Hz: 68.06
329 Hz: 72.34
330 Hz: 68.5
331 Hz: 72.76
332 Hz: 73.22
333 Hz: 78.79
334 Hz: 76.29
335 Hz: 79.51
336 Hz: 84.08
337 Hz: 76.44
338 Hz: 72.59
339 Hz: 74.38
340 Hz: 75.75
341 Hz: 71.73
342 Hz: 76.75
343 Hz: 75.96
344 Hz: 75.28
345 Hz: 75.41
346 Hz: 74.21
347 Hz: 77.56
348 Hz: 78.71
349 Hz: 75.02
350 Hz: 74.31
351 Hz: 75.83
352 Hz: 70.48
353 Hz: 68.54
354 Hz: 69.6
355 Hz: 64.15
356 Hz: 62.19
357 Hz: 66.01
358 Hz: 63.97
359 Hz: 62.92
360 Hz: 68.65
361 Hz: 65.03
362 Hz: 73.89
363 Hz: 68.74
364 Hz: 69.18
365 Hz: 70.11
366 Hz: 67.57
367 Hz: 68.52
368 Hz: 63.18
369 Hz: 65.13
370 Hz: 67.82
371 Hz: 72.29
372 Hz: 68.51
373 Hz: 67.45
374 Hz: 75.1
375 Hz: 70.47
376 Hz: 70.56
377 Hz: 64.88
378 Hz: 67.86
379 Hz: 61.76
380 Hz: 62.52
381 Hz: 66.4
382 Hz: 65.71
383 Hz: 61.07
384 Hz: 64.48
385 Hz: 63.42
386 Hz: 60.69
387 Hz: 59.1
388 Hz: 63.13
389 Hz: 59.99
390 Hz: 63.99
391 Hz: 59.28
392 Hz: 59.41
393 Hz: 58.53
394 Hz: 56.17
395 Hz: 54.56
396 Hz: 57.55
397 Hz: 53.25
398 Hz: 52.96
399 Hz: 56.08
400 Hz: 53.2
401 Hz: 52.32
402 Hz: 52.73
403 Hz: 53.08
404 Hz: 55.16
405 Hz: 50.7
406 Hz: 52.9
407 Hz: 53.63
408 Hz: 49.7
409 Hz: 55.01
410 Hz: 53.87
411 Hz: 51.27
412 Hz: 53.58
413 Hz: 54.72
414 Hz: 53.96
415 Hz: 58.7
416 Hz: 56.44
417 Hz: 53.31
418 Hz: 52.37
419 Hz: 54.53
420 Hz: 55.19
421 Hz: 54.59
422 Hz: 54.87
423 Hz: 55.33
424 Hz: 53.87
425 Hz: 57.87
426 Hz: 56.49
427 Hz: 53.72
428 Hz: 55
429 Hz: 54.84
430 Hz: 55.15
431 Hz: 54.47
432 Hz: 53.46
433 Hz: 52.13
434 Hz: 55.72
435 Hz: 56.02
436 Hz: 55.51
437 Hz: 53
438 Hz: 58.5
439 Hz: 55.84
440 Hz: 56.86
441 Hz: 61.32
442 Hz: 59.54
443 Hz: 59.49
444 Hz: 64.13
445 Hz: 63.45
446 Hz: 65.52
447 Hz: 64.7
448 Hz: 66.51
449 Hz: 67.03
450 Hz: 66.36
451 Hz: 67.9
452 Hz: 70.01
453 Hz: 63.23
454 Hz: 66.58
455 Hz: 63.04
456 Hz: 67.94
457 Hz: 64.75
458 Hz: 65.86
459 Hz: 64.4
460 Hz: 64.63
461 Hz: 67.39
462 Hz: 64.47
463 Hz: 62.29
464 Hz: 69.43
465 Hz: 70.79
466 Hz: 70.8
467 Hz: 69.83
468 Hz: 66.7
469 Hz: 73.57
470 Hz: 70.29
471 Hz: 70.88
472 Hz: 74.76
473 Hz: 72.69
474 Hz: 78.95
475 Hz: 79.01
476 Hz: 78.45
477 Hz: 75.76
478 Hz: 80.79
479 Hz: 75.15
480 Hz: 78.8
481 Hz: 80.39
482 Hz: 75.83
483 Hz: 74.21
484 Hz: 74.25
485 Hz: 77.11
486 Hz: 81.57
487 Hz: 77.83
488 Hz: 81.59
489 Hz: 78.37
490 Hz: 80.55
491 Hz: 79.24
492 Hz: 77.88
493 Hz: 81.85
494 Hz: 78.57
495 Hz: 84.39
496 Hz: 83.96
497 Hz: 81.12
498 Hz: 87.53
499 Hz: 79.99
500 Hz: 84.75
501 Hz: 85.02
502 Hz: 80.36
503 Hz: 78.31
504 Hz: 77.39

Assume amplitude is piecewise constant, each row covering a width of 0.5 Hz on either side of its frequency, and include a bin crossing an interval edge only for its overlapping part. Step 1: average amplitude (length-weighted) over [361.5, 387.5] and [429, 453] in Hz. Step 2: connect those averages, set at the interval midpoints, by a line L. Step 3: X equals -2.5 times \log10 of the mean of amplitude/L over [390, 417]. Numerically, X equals 0.168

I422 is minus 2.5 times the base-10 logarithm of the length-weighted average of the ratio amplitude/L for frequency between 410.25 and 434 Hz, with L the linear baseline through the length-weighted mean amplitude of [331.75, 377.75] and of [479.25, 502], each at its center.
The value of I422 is 0.36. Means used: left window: 71.4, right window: 80.2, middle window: 54.6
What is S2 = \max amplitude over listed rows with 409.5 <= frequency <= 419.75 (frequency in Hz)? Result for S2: 58.7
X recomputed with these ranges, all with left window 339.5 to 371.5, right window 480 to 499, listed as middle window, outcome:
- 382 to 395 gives 0.20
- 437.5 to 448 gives 0.24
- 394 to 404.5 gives 0.33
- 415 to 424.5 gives 0.34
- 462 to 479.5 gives 0.08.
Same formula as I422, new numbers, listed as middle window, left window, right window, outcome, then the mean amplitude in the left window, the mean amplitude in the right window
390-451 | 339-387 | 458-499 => 0.27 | 69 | 75.3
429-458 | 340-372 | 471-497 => 0.24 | 70.3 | 78.4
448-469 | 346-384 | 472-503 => 0.15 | 68.4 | 79.4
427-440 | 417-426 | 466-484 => 0.08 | 54.8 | 74.9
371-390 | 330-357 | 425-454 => 0.05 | 74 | 59.6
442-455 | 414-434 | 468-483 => -0.01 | 54.9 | 75.7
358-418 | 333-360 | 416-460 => 0.10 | 73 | 59.3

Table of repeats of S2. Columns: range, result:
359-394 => 75.1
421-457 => 70.01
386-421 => 63.99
